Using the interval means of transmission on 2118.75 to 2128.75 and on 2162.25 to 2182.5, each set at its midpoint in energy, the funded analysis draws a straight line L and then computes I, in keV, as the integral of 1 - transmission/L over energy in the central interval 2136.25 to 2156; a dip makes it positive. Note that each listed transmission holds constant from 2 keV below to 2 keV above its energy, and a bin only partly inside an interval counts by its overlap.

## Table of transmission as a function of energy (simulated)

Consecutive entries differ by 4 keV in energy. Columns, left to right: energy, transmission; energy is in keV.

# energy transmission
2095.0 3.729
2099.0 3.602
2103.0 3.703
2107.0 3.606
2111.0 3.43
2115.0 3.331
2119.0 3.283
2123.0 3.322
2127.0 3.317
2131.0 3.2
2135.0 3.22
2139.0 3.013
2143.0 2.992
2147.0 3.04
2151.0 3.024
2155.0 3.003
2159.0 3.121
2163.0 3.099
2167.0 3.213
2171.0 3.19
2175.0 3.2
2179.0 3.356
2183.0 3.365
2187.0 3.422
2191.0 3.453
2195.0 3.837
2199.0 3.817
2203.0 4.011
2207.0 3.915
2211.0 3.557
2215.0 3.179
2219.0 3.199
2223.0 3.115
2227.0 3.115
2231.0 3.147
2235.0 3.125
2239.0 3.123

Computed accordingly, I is 1.5 keV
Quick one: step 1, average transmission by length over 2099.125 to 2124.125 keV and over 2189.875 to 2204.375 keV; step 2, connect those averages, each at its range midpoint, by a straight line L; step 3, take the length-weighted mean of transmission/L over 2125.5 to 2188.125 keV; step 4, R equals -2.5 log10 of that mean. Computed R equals 0.15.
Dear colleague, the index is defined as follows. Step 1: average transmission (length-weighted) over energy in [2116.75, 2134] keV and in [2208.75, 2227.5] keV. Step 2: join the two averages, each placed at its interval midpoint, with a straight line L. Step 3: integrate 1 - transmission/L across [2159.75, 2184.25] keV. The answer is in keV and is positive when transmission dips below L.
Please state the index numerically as 0.3 keV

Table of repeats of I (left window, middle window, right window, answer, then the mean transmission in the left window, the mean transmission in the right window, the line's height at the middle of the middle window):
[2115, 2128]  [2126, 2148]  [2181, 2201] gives 1.6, 3.31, 3.58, 3.37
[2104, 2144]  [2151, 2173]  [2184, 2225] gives 1.9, 3.29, 3.55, 3.41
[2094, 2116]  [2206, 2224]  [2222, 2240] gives -1.1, 3.57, 3.13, 3.18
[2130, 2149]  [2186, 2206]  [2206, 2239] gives -3.3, 3.09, 3.26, 3.21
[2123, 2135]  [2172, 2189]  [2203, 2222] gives 0.4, 3.26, 3.5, 3.41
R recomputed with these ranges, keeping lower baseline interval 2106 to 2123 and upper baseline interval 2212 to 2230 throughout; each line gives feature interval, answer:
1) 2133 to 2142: 0.08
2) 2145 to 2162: 0.09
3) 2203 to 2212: -0.19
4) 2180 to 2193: -0.05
